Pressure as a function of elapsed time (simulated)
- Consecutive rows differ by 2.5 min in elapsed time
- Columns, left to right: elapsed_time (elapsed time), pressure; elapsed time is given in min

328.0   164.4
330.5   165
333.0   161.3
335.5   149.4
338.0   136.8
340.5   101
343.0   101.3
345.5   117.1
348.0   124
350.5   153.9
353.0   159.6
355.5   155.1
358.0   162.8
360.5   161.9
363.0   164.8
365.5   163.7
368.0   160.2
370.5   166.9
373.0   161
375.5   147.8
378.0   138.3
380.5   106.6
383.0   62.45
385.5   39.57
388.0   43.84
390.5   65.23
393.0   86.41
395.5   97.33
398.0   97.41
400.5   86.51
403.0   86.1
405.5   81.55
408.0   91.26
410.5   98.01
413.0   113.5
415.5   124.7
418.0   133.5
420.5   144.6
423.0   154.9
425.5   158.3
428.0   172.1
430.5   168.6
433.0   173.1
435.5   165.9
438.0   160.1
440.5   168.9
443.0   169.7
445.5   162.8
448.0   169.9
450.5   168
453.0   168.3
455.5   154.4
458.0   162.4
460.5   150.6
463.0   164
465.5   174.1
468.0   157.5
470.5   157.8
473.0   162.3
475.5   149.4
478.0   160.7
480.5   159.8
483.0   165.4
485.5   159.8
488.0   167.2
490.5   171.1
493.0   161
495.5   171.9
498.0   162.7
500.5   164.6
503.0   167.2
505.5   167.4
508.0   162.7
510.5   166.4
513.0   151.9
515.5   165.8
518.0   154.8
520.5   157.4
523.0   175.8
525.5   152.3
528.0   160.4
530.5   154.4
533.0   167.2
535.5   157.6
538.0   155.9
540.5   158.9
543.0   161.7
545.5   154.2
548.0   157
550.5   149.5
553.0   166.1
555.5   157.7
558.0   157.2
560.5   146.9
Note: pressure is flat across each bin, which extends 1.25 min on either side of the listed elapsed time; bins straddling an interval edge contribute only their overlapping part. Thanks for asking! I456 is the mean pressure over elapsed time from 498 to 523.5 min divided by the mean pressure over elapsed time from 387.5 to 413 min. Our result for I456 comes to 1.9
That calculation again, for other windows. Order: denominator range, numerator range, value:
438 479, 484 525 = 1.01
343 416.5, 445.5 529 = 1.38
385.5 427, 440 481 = 1.58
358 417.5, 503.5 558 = 1.43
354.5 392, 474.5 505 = 1.30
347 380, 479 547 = 1.05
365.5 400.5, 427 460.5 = 1.55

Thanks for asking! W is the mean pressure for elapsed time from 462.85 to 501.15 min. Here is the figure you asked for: 163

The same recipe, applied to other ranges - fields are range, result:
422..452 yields 166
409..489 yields 157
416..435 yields 157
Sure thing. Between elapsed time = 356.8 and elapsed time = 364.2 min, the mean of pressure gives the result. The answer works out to 163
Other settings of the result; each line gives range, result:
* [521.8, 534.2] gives 162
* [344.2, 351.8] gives 132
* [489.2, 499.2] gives 167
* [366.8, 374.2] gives 163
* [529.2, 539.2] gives 159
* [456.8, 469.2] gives 162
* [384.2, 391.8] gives 49.9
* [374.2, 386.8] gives 99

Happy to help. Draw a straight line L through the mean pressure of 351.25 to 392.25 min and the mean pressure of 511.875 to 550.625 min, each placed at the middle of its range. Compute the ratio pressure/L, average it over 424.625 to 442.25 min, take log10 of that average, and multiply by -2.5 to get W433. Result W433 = -0.19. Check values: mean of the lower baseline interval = 129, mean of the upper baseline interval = 159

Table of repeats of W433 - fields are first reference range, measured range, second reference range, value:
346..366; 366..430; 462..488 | 0.345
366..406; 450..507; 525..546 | -0.186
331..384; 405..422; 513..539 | 0.277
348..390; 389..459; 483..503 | 0.105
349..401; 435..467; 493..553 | -0.155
